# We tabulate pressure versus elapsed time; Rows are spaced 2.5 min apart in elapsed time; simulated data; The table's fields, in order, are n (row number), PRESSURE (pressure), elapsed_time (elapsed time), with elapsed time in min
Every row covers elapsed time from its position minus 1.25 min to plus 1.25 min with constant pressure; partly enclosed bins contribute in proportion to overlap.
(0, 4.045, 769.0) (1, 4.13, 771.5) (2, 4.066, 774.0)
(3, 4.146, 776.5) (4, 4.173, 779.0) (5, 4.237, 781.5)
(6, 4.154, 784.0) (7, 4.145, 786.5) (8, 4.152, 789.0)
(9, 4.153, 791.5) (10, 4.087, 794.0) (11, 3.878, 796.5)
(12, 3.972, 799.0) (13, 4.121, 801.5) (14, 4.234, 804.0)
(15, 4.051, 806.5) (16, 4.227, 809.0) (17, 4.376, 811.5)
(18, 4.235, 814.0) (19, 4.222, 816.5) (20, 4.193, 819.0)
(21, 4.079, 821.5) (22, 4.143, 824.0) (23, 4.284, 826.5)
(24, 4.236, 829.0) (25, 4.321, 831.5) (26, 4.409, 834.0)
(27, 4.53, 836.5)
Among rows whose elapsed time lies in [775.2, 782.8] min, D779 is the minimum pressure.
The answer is 4.146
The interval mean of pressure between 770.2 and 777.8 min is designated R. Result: 4.11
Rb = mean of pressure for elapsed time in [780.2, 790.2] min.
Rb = 4.17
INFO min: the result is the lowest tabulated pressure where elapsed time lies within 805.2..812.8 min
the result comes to 4.051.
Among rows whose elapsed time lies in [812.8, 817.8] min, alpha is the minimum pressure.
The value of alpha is 4.222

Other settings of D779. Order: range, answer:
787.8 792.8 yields 4.152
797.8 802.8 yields 3.972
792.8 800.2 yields 3.878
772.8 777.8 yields 4.066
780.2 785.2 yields 4.154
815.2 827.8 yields 4.079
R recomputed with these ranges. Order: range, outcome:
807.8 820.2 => 4.25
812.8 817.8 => 4.23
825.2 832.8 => 4.28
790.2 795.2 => 4.12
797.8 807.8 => 4.1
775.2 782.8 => 4.18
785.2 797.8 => 4.08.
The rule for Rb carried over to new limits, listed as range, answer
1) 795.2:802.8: 3.99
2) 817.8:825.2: 4.14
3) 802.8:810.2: 4.17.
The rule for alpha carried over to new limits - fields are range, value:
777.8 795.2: 4.087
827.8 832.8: 4.236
